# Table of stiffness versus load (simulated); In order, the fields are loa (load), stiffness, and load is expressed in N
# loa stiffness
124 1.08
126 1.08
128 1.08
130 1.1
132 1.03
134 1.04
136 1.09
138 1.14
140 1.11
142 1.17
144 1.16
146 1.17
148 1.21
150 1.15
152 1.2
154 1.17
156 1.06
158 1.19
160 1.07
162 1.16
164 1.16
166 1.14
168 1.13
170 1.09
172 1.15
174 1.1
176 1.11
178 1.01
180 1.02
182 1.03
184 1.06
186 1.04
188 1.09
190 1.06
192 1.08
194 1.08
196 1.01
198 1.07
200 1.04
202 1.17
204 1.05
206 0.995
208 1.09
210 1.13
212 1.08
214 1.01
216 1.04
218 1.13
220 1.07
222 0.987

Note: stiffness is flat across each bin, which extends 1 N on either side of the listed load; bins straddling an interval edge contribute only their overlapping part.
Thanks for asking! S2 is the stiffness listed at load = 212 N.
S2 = 1.08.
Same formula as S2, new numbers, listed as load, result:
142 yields 1.17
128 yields 1.08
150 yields 1.15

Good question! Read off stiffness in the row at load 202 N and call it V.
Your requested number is 1.17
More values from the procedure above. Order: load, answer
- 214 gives 1.01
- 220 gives 1.07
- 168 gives 1.13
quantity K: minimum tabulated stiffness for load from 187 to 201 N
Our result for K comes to 1.01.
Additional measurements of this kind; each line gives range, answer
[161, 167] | 1.14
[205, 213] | 0.995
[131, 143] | 1.03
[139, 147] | 1.11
